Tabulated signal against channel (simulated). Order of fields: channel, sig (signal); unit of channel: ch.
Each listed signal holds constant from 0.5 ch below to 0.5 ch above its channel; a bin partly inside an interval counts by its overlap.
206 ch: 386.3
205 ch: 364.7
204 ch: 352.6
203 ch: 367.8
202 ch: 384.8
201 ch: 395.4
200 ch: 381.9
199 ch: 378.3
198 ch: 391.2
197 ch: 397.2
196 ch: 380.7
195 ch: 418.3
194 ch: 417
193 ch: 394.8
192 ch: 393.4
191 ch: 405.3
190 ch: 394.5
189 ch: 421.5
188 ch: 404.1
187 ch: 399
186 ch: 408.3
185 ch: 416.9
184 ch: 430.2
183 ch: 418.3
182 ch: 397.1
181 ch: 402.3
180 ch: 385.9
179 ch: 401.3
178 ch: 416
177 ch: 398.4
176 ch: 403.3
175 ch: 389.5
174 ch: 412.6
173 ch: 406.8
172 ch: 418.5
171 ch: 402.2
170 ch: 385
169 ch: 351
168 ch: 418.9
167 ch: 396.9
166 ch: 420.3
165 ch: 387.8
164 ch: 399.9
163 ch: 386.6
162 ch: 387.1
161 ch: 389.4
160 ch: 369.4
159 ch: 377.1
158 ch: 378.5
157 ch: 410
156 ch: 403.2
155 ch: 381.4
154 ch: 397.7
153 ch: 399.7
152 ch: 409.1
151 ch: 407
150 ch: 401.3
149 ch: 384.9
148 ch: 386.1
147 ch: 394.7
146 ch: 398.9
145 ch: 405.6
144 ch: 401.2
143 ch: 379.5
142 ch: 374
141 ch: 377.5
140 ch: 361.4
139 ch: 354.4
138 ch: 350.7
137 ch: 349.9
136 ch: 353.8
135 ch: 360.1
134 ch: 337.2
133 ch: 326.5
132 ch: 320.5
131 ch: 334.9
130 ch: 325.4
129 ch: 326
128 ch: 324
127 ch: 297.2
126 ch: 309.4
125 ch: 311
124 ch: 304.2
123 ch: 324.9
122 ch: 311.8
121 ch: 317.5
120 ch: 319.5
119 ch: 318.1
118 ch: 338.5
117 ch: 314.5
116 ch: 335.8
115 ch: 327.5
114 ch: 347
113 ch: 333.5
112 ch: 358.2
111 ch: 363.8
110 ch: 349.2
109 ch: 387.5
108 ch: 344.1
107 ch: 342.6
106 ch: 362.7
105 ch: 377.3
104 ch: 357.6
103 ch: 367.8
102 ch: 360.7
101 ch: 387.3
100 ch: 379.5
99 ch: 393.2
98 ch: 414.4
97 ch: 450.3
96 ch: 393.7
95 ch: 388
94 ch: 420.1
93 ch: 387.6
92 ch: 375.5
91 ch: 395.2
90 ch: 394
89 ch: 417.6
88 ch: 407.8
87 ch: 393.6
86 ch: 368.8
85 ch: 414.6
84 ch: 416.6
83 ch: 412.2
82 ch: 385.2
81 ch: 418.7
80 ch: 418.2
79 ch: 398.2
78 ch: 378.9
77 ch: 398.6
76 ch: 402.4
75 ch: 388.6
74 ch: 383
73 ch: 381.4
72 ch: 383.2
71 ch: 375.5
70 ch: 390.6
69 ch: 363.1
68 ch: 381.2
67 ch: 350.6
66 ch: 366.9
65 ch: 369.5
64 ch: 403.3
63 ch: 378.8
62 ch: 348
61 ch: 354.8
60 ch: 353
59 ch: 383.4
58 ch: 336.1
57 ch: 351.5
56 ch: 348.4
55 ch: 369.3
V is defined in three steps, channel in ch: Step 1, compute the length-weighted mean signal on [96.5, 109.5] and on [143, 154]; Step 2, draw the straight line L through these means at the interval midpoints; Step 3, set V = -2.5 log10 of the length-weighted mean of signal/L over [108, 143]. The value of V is 0.15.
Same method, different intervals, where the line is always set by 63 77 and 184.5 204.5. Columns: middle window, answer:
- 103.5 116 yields 0.09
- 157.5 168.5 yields 0.00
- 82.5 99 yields -0.05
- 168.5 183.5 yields -0.02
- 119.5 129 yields 0.23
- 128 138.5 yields 0.15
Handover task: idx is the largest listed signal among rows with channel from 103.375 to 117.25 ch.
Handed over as 387.5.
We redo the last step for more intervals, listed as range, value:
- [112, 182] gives 420.3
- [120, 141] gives 377.5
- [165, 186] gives 430.2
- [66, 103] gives 450.3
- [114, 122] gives 347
